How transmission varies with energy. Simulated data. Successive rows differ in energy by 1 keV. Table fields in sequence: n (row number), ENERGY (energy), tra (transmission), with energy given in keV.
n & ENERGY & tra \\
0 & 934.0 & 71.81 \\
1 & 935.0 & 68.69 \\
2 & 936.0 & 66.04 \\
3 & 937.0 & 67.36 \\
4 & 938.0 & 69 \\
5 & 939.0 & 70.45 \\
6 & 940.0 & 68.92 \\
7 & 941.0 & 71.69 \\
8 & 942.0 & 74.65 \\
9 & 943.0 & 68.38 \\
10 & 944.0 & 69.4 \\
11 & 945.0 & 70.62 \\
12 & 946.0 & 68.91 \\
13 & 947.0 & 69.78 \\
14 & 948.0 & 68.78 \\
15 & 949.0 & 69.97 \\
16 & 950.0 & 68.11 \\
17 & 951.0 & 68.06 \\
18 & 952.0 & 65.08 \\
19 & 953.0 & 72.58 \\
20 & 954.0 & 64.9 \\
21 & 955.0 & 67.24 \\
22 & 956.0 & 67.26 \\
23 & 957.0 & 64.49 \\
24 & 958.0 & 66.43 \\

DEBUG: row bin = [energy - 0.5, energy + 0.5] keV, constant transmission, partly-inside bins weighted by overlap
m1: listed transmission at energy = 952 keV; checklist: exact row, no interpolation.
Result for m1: 65.08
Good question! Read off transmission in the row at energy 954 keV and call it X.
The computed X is 64.9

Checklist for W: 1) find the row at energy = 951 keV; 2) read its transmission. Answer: 68.06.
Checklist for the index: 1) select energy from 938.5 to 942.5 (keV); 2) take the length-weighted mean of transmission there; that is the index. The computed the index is 71.4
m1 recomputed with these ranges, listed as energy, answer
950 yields 68.11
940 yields 68.92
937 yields 67.36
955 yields 67.24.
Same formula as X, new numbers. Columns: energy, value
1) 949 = 69.97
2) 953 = 72.58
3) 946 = 68.91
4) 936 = 66.04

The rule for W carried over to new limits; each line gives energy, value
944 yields 69.4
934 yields 71.81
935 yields 68.69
